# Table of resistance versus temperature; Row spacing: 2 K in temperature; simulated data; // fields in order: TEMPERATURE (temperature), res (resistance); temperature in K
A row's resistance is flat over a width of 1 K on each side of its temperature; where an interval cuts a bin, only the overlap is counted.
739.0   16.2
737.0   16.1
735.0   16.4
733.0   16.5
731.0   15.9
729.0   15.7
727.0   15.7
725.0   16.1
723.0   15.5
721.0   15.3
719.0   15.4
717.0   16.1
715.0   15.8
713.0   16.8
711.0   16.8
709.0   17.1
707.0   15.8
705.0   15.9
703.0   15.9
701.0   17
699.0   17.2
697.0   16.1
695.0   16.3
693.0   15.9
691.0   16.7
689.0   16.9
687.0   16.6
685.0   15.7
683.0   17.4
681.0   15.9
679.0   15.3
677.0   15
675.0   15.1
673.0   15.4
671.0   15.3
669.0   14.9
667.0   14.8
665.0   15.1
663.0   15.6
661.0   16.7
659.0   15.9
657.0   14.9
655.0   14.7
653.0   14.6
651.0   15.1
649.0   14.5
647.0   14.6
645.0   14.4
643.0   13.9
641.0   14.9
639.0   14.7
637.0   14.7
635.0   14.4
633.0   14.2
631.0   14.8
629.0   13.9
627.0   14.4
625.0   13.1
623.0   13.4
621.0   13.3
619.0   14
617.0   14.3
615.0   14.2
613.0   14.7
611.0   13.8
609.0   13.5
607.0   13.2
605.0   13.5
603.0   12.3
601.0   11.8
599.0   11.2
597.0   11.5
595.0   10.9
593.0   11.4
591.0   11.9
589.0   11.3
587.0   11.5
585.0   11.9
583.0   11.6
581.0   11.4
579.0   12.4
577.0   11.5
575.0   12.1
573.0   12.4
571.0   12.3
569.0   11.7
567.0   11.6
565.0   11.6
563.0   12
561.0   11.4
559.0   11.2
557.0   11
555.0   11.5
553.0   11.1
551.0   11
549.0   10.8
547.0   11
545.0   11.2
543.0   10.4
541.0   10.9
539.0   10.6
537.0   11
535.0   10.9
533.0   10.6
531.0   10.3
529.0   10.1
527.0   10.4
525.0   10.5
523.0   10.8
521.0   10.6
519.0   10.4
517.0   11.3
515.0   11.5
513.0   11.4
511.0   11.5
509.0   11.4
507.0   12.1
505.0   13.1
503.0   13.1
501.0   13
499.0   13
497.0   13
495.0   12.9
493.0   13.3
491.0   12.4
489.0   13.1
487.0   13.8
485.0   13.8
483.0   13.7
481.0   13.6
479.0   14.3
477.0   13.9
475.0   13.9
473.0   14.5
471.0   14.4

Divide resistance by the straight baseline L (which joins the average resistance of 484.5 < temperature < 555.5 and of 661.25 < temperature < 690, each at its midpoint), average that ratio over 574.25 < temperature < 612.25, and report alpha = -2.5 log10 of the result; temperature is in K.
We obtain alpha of 0.12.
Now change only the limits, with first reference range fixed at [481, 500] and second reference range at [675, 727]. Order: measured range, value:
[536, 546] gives 0.28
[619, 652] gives 0.07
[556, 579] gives 0.21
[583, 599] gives 0.26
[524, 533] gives 0.31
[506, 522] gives 0.20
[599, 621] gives 0.11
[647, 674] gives 0.03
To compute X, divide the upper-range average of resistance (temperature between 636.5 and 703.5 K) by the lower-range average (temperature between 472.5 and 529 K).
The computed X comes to 1.25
